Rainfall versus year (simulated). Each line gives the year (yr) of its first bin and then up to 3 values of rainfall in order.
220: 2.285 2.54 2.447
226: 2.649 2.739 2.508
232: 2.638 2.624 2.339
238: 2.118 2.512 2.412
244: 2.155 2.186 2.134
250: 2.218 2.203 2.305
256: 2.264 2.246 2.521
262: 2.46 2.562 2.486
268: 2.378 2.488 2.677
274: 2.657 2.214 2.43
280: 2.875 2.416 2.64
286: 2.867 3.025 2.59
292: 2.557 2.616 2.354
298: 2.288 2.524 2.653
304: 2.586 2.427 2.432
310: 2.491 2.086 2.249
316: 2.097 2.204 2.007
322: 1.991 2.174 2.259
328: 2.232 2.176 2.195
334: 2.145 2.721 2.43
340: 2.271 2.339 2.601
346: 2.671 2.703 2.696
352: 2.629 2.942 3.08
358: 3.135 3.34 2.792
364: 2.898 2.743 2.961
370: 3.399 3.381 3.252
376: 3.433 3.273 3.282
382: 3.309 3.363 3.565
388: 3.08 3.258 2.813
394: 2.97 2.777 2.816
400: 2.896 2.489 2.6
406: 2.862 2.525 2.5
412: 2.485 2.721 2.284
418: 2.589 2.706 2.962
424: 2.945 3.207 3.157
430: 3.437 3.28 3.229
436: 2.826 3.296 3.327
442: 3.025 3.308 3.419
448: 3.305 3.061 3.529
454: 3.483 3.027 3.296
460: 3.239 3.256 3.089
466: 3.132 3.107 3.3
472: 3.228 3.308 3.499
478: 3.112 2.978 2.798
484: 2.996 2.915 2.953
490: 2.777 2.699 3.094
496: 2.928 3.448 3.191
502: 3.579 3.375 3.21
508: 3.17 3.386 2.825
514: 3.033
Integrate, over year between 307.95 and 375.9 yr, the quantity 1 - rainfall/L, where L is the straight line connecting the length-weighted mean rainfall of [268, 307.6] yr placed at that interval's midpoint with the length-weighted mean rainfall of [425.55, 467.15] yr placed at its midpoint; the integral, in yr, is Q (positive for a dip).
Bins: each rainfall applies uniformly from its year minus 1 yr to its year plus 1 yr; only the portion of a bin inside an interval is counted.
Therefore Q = 5.1 yr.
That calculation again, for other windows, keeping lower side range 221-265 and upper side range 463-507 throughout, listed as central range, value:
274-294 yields -0.82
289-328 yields 3.74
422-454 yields -2.58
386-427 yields 1.33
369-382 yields -2.51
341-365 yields -0.78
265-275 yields -0.23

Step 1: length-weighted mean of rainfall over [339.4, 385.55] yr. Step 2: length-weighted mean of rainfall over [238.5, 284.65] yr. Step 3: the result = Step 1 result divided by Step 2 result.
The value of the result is 1.24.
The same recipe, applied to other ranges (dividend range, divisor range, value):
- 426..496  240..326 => 1.31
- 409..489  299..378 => 1.18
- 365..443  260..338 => 1.24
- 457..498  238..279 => 1.31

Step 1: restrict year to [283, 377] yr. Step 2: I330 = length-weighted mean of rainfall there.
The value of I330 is 2.6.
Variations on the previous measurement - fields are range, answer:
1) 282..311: 2.57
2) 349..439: 2.98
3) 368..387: 3.34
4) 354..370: 3.01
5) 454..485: 3.17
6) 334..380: 2.89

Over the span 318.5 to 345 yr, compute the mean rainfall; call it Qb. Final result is 2.27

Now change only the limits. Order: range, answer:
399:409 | 2.67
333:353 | 2.52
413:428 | 2.8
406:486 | 3.07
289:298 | 2.5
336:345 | 2.44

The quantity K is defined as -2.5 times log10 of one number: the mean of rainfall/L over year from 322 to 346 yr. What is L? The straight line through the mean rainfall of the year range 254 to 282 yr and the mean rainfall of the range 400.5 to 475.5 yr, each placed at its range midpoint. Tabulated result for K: 0.162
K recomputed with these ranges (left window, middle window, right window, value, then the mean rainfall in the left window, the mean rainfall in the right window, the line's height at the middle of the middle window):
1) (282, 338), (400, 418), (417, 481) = 0.15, 2.39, 3.18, 2.95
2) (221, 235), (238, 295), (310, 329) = -0.03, 2.59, 2.16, 2.41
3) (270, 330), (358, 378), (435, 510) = -0.15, 2.43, 3.17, 2.72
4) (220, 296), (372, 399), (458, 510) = -0.12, 2.47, 3.14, 2.85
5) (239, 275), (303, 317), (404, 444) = 0.09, 2.38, 2.92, 2.55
